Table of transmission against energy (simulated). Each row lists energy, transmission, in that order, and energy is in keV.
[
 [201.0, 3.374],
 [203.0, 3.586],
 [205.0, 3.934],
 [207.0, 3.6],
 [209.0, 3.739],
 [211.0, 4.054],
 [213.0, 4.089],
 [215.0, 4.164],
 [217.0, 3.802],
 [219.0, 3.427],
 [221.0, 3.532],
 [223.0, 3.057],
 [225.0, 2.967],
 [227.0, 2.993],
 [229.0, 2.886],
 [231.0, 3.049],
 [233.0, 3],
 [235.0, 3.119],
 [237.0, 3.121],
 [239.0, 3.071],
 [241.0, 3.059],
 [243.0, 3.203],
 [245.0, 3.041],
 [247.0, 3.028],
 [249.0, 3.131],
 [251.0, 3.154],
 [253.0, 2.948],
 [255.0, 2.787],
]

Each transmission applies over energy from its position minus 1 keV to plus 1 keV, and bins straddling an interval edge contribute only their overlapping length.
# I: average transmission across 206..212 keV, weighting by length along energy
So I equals 3.8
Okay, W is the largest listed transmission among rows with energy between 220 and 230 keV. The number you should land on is 3.532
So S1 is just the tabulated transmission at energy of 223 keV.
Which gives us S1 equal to 3.057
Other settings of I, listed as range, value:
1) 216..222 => 3.59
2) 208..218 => 3.97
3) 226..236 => 3.01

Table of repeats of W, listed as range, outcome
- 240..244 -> 3.203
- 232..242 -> 3.121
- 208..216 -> 4.164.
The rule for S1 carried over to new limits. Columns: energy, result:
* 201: 3.374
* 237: 3.121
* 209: 3.739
